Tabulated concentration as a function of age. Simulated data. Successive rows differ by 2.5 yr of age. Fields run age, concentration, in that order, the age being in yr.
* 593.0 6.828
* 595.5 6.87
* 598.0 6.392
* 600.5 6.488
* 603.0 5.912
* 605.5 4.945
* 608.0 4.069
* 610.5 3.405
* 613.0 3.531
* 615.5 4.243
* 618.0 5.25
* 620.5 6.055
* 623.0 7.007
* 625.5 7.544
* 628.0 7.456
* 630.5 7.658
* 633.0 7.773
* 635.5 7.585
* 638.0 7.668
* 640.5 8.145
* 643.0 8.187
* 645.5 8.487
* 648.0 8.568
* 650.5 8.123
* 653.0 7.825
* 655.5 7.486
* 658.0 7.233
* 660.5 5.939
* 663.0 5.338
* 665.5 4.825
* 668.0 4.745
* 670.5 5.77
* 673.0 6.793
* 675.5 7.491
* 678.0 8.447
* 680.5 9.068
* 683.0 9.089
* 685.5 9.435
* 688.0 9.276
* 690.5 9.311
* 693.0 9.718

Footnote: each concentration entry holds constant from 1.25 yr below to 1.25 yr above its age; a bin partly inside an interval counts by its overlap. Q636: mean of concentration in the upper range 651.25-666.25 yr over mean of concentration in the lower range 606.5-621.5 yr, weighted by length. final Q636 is 1.49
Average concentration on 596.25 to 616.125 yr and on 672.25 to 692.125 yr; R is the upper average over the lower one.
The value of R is 1.76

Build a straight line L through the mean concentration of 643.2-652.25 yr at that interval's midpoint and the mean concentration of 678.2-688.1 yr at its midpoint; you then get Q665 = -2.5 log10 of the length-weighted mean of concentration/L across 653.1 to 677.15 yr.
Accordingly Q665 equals 0.35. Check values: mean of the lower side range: 8.34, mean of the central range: 6.3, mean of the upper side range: 9.13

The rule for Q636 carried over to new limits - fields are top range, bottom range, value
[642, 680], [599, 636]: 1.20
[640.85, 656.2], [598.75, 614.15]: 1.70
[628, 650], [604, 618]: 1.91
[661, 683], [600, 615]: 1.45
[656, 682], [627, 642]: 0.86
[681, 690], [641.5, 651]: 1.11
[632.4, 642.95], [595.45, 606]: 1.28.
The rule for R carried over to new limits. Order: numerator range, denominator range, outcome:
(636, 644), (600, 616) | 1.73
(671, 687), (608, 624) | 1.72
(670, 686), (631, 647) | 1.01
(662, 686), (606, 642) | 1.13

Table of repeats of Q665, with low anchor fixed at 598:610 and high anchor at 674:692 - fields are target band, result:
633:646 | -0.15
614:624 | 0.09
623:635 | -0.17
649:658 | -0.03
